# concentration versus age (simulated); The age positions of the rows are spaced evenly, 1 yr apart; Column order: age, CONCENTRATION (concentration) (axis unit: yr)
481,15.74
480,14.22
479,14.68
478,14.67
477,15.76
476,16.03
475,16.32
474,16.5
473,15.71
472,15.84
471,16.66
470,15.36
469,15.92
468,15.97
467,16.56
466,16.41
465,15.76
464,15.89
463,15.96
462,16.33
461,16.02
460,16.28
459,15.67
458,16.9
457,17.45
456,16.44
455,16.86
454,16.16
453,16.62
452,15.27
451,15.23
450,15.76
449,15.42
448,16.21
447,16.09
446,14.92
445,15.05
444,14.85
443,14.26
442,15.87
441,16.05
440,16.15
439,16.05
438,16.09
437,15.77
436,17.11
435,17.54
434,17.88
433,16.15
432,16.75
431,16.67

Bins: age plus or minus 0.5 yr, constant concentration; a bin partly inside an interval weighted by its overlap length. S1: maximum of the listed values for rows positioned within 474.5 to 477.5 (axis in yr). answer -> 16.32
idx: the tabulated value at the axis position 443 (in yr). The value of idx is 14.26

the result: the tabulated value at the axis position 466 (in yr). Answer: 16.41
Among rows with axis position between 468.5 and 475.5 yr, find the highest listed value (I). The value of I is 16.66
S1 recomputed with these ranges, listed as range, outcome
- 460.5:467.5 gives 16.56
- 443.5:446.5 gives 15.05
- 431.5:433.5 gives 16.75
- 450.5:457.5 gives 17.45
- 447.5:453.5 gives 16.62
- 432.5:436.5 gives 17.88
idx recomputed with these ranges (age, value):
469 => 15.92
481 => 15.74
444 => 14.85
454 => 16.16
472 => 15.84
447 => 16.09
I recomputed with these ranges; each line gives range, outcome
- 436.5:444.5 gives 16.15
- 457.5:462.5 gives 16.9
